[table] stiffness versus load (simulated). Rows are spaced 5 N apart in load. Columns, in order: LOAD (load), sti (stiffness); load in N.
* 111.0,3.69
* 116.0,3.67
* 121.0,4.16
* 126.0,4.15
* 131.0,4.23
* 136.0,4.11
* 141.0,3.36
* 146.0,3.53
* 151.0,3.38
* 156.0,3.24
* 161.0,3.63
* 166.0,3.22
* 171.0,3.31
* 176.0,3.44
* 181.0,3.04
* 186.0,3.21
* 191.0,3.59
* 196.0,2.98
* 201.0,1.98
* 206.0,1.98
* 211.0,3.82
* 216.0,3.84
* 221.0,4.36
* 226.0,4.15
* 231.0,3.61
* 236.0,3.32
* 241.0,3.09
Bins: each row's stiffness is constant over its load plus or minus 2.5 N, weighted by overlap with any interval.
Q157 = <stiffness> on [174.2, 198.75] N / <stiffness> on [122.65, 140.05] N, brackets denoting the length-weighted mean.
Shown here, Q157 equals 0.79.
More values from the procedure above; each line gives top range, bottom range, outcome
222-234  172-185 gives 1.21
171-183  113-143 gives 0.83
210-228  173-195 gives 1.23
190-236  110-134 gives 0.84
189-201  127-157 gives 0.81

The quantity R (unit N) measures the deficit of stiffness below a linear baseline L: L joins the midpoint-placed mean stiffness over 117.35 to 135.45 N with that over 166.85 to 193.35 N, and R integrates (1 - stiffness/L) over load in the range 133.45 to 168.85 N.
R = 2.48 N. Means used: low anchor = 4.14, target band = 3.49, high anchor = 3.31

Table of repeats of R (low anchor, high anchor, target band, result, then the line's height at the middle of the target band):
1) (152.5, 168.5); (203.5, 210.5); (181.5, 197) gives -2.3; 2.83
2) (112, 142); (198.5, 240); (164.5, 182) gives 1.9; 3.67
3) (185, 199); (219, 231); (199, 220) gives 4.0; 3.7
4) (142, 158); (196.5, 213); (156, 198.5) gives -4.4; 3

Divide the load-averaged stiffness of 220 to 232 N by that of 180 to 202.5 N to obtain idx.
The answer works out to 1.4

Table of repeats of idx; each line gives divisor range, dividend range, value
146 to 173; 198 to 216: 0.82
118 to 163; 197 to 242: 0.89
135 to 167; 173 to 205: 0.86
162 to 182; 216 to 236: 1.19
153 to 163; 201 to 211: 0.71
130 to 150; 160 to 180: 0.90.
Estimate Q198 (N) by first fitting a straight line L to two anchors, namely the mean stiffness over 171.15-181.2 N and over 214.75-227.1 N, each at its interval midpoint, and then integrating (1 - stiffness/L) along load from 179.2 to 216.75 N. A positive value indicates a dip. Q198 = 6.9 N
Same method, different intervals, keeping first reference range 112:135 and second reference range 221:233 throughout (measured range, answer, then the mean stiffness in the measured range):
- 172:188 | 3.1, 3.24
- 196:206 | 4.4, 2.23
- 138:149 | 1.5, 3.47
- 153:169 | 2.6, 3.36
